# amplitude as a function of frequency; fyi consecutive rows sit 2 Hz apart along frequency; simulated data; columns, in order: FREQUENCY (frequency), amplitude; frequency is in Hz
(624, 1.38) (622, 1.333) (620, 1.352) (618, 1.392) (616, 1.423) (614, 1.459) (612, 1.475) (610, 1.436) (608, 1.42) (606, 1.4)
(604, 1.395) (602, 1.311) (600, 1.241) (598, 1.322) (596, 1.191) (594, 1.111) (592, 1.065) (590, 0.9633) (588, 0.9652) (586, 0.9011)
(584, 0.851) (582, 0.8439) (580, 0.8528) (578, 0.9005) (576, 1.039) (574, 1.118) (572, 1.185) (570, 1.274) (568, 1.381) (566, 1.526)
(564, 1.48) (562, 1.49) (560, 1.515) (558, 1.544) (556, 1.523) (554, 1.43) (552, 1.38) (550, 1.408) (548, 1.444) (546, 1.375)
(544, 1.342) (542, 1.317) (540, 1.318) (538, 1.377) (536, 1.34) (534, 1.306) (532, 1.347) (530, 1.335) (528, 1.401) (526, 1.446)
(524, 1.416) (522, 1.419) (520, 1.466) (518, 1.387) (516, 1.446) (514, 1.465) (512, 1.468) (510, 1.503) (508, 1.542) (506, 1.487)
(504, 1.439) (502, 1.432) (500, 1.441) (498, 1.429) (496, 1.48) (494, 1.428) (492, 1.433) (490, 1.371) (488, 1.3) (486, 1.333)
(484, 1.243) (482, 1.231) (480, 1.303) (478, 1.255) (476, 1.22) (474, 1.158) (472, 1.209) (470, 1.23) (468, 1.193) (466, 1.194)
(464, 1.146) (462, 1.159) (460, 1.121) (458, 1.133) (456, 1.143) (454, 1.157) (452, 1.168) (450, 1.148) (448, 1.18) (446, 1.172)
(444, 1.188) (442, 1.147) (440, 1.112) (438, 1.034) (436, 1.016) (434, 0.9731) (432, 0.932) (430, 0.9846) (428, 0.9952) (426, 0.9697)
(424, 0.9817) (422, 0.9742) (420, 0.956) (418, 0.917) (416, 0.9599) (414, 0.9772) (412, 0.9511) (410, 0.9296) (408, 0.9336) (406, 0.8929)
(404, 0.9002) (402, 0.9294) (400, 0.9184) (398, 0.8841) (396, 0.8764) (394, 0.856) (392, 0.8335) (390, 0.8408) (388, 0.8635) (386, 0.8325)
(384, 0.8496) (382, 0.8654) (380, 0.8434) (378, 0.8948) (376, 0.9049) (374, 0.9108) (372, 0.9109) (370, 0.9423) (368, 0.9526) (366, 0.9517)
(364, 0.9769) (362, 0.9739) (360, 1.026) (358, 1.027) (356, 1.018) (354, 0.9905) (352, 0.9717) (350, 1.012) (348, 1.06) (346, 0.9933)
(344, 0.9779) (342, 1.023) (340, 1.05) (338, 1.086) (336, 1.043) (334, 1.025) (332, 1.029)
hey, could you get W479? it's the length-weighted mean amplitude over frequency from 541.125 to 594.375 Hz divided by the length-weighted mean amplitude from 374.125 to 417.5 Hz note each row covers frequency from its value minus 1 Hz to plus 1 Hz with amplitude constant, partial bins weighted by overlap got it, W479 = 1.4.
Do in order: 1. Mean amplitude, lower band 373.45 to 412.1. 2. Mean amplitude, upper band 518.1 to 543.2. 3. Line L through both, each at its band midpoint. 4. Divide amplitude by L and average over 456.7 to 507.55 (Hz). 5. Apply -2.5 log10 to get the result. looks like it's -0.08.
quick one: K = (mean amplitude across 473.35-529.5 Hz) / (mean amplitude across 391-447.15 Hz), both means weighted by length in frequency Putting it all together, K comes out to 1.4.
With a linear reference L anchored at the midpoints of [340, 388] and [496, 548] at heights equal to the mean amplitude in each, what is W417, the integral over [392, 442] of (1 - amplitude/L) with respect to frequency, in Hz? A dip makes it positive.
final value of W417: 6.9 Hz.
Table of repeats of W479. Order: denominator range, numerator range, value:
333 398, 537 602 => 1.31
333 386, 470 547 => 1.41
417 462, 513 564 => 1.32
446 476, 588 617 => 1.10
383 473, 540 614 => 1.24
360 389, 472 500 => 1.45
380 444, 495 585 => 1.44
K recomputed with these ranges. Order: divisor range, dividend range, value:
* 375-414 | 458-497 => 1.42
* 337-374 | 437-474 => 1.16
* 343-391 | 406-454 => 1.09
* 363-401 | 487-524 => 1.62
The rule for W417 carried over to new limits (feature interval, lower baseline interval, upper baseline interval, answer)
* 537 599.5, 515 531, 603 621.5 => 7.7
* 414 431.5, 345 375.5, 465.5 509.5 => 2.9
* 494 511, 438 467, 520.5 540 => -2.2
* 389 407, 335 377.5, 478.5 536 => 3.6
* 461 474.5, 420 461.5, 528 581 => -0.6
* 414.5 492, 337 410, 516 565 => 2.3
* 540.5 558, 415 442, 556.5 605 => -4.0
